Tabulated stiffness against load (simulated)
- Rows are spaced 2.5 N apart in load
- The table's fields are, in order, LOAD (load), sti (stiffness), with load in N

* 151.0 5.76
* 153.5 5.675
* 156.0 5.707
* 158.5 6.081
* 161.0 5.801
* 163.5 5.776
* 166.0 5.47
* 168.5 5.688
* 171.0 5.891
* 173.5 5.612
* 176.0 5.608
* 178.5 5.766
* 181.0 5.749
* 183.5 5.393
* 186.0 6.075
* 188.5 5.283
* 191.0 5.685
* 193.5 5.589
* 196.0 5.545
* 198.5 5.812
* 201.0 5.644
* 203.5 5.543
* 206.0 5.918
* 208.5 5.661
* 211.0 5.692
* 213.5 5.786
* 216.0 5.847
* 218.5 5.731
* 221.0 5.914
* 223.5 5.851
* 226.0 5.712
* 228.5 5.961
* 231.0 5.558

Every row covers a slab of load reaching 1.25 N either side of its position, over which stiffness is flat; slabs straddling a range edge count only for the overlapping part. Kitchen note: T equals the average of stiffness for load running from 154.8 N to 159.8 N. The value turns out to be 5.89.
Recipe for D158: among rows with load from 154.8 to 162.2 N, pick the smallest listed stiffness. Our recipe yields 5.707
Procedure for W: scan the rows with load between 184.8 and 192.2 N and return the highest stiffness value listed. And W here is 6.075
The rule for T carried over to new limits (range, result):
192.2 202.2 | 5.65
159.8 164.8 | 5.79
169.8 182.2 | 5.72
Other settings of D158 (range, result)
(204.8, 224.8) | 5.661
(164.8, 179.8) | 5.47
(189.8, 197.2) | 5.545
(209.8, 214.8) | 5.692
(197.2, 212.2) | 5.543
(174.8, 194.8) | 5.283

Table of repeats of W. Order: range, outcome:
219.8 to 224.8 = 5.914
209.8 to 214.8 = 5.786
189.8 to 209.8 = 5.918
